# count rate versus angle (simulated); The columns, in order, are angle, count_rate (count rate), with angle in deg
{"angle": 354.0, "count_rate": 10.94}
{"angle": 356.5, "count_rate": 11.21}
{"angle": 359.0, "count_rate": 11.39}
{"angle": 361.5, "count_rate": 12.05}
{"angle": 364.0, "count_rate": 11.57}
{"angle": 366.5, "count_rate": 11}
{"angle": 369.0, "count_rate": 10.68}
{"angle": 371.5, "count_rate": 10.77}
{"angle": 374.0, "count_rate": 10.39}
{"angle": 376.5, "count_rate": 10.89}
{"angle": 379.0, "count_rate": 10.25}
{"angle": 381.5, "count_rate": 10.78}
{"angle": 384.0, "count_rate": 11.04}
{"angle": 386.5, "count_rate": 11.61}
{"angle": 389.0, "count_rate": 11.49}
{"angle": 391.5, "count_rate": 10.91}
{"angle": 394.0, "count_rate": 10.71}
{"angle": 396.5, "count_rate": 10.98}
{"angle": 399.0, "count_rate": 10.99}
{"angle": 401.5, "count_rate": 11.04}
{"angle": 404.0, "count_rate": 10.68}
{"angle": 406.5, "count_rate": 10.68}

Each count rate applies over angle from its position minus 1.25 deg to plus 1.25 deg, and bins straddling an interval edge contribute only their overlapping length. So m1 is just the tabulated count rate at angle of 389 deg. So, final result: 11.49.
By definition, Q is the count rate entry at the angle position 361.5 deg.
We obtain 12.05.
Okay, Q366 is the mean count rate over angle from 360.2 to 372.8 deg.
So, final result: 11.2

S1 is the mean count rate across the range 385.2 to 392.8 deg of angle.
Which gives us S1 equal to 11.3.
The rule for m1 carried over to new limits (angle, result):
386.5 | 11.61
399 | 10.99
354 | 10.94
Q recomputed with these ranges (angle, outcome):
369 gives 10.68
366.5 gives 11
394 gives 10.71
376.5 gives 10.89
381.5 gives 10.78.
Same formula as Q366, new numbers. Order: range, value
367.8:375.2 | 10.6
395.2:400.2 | 11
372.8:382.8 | 10.6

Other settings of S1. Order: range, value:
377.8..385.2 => 10.7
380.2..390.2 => 11.2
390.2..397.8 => 10.9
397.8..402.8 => 11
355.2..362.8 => 11.5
